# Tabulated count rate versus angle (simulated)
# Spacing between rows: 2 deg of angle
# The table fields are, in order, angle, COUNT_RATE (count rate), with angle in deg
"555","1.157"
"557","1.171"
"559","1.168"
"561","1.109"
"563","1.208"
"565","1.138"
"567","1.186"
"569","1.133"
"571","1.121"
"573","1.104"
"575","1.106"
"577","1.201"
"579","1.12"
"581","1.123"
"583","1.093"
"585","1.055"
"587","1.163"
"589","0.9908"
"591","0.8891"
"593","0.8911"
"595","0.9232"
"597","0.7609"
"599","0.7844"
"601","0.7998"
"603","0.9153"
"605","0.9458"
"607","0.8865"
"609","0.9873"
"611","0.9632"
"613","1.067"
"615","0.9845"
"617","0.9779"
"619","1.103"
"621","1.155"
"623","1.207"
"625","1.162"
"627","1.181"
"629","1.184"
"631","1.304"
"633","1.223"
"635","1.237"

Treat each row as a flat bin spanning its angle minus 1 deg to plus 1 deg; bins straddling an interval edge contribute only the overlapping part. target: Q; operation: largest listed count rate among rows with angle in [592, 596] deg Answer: 0.9232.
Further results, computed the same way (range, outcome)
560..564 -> 1.208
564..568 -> 1.186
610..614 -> 1.067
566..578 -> 1.201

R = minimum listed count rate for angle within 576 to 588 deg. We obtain 1.055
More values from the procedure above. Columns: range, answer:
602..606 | 0.9153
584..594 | 0.8891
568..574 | 1.104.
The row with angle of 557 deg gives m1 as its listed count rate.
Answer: 1.171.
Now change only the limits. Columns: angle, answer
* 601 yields 0.7998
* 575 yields 1.106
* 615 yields 0.9845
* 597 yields 0.7609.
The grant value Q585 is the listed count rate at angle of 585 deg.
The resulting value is 1.055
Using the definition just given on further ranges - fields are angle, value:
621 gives 1.155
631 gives 1.304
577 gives 1.201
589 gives 0.9908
